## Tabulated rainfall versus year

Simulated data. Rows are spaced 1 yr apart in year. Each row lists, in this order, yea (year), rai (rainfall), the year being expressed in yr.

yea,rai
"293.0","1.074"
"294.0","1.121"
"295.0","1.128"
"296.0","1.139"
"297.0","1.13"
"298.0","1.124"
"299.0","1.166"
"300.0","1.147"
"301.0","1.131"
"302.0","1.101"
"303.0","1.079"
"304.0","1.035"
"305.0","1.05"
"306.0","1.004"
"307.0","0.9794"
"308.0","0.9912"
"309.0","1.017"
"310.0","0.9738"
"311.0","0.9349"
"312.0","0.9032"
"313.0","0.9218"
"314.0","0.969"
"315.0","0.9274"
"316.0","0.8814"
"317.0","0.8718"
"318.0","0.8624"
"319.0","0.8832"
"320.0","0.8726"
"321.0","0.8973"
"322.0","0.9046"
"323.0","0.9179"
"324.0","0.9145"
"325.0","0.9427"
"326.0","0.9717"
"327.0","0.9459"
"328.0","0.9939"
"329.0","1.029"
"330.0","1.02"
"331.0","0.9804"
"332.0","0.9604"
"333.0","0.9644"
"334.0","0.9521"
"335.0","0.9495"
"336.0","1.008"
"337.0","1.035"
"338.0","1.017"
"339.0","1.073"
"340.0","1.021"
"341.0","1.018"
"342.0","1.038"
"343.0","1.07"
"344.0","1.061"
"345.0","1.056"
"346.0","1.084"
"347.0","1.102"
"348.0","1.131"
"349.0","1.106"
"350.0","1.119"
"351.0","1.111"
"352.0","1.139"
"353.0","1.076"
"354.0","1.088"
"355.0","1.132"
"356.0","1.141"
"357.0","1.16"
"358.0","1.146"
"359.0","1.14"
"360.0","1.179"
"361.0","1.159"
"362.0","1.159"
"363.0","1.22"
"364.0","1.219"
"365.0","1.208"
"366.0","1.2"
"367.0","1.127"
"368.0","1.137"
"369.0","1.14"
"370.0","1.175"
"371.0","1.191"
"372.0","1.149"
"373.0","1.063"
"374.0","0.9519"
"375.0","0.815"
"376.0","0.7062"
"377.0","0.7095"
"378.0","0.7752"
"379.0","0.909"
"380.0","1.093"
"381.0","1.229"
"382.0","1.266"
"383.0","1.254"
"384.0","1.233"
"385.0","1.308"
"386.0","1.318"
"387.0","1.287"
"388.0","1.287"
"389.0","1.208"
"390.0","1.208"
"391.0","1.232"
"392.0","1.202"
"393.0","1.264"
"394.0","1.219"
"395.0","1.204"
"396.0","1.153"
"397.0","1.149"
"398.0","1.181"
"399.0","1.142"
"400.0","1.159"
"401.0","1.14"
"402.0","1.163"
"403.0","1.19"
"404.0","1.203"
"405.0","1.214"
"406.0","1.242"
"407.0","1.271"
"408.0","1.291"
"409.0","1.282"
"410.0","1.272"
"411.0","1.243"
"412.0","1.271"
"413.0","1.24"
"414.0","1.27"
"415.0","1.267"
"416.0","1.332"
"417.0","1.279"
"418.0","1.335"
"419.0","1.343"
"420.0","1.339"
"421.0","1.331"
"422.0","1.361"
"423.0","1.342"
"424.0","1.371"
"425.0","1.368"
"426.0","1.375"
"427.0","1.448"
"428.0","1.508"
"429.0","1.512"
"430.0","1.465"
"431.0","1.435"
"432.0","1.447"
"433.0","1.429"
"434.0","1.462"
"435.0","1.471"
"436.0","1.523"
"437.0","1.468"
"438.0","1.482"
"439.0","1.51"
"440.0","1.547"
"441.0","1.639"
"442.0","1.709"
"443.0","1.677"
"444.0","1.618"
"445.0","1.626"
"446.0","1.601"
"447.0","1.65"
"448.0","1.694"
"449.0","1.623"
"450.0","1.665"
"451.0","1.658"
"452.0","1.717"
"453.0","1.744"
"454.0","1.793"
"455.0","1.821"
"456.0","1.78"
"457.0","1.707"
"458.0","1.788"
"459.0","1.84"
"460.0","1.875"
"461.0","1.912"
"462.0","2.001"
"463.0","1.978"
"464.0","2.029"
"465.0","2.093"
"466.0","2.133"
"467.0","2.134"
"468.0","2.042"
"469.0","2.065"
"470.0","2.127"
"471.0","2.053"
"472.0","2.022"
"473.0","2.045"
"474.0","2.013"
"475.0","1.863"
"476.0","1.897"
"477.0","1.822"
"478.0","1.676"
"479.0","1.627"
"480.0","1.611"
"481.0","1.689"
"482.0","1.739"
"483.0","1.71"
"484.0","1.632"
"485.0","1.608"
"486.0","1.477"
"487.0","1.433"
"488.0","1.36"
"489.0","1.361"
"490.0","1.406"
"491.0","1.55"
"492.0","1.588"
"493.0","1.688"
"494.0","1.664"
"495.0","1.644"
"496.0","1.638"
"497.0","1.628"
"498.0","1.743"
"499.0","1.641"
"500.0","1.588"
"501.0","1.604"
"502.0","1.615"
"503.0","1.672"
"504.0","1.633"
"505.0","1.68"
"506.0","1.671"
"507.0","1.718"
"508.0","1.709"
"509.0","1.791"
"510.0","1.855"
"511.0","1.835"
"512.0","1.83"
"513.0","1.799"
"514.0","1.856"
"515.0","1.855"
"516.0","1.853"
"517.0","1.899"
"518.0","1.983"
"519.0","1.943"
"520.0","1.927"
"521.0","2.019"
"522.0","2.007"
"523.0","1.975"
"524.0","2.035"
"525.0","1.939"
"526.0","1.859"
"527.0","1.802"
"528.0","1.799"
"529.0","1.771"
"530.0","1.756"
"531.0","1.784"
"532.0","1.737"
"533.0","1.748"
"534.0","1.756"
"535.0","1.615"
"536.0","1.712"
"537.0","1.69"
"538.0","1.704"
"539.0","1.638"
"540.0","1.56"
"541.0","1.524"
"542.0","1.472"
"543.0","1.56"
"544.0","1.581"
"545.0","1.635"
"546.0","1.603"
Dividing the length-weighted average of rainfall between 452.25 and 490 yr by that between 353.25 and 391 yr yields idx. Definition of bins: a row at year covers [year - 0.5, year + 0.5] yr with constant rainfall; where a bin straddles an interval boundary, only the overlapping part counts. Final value 1.61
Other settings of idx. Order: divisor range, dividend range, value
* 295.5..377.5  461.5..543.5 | 1.71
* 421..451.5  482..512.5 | 1.08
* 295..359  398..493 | 1.54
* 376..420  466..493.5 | 1.46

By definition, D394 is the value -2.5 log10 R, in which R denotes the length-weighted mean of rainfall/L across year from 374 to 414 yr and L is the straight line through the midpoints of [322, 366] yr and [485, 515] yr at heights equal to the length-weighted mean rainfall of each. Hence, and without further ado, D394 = 0.08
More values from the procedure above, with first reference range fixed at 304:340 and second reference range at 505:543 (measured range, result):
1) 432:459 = -0.11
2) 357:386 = 0.05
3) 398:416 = 0.07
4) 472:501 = -0.02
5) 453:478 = -0.24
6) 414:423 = 0.03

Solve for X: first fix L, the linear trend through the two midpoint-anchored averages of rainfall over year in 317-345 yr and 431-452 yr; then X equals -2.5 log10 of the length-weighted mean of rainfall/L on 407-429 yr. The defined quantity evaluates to 0.09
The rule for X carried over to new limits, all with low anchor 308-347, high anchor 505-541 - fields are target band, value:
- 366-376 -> 0.08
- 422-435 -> -0.02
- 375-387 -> 0.13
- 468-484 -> -0.16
